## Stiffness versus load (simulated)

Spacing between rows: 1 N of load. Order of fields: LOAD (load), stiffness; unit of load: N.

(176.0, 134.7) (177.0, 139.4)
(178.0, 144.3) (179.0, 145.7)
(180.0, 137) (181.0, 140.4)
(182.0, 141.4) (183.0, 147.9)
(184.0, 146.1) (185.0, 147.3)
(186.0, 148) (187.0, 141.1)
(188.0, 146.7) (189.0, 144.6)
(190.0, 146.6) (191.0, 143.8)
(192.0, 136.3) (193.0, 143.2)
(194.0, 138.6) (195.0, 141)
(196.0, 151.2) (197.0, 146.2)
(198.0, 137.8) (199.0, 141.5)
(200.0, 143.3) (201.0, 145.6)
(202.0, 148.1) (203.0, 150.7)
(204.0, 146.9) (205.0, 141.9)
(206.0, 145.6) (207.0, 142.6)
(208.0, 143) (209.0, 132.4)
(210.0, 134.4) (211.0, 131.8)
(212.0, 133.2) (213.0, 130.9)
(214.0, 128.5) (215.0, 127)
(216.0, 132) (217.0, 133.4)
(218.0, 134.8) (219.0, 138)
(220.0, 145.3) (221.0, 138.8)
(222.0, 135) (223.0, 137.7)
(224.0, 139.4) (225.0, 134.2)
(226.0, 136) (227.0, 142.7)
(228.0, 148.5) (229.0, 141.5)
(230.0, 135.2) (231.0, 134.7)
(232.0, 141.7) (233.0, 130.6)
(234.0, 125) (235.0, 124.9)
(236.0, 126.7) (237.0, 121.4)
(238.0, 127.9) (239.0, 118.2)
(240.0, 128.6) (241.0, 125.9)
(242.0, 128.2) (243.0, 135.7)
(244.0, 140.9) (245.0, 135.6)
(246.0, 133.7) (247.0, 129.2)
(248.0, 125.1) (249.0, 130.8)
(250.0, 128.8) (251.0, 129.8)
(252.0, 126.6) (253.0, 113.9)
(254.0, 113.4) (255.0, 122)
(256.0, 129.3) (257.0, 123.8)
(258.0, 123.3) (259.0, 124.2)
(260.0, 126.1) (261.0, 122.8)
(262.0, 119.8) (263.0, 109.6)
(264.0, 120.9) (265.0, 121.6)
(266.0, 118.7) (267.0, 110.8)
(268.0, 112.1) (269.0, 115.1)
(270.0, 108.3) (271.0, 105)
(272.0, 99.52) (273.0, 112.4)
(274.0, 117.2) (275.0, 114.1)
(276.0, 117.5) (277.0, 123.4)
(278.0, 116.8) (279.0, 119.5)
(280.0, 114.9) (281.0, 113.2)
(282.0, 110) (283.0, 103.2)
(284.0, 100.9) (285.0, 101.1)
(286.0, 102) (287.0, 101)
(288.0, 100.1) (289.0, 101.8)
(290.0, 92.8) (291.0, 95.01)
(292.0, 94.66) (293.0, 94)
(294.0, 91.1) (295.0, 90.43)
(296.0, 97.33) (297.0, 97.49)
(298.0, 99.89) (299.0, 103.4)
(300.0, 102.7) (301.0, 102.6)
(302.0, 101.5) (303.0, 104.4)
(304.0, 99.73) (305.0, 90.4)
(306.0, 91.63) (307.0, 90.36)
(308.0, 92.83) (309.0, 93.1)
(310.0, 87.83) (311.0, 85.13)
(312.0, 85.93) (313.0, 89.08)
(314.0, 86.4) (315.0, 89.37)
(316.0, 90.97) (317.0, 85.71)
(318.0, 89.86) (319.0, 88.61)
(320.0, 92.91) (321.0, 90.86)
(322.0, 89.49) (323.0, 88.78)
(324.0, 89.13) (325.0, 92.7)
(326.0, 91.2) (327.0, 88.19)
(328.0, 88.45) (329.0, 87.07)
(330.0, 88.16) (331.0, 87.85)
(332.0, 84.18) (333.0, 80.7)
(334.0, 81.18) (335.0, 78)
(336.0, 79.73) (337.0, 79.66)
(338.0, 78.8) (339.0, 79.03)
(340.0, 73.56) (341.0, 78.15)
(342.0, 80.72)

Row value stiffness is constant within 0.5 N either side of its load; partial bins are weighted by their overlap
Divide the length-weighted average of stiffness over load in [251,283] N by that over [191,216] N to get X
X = 0.84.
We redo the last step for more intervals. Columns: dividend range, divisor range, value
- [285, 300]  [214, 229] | 0.71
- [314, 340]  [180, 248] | 0.63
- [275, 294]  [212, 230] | 0.77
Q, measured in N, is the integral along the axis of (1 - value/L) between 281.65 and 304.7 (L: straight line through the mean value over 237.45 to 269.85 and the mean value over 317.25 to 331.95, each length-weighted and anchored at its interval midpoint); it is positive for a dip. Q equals 1.16 N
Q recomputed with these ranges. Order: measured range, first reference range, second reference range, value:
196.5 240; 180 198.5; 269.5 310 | -1.6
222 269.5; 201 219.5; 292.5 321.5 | -2.4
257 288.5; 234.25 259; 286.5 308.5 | -0.5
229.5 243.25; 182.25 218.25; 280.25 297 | -0.5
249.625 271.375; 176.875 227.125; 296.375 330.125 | -0.8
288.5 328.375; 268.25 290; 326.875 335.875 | 0.9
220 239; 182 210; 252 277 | -0.5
